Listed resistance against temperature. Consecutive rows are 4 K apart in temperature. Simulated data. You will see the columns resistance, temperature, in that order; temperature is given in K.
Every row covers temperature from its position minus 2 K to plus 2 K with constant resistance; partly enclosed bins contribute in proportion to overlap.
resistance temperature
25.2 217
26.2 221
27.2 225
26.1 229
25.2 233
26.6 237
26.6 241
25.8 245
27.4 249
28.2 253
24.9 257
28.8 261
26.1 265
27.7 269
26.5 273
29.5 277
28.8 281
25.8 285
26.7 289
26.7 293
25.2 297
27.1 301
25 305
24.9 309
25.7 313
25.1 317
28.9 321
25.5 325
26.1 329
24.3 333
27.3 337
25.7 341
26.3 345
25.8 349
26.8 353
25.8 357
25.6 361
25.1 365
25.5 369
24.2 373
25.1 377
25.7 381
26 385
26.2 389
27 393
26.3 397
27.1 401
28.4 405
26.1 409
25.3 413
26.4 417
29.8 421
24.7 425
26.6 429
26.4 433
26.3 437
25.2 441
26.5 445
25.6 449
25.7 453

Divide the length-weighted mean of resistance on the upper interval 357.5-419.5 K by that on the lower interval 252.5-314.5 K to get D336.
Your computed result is 0.97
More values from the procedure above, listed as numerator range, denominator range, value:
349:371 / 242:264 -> 0.96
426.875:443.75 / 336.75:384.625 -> 1.02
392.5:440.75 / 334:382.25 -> 1.04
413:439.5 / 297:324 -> 1.02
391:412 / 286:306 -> 1.03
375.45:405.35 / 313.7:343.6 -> 1.01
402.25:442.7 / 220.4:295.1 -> 0.99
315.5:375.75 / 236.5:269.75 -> 0.96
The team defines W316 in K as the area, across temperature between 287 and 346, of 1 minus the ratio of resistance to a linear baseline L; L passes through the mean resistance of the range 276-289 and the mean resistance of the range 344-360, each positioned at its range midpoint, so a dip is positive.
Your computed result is 2.0 K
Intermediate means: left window 27.7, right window 26.1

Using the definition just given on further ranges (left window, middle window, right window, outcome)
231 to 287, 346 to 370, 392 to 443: 0.84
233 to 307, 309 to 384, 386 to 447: 2.50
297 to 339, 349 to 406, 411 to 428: 0.65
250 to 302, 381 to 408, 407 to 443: -0.26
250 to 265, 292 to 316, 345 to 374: 0.69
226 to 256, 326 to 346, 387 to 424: 0.63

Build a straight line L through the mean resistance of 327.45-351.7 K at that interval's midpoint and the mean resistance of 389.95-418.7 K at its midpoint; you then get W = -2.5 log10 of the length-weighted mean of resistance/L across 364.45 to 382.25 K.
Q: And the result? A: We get 0.05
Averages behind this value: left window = 25.9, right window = 26.6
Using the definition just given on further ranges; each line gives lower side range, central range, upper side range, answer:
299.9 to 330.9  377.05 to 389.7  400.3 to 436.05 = 0.03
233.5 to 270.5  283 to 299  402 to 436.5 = 0.03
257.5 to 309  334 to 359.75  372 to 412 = 0.01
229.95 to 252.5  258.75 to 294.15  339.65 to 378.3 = -0.05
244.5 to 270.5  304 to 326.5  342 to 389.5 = 0.02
